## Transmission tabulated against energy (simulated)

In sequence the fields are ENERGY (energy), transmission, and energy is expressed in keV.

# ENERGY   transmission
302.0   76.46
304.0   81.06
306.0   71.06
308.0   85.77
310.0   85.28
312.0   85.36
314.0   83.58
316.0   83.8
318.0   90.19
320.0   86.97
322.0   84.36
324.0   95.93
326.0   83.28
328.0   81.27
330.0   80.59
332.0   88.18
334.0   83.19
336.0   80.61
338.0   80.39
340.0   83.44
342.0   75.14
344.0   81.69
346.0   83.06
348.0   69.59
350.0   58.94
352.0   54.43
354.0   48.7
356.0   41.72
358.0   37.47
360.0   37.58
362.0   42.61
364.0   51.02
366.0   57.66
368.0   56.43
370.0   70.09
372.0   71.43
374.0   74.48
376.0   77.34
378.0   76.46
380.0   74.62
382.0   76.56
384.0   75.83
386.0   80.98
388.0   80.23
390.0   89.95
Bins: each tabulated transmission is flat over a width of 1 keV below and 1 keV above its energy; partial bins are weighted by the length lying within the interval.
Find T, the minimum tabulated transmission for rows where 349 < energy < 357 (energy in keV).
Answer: 41.72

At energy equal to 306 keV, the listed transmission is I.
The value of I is 71.06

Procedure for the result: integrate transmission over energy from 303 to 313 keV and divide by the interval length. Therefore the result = 81.7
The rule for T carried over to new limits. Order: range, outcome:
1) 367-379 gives 56.43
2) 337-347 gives 75.14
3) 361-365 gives 42.61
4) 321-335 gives 80.59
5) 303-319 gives 71.06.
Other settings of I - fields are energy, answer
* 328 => 81.27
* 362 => 42.61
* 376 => 77.34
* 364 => 51.02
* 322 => 84.36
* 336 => 80.61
